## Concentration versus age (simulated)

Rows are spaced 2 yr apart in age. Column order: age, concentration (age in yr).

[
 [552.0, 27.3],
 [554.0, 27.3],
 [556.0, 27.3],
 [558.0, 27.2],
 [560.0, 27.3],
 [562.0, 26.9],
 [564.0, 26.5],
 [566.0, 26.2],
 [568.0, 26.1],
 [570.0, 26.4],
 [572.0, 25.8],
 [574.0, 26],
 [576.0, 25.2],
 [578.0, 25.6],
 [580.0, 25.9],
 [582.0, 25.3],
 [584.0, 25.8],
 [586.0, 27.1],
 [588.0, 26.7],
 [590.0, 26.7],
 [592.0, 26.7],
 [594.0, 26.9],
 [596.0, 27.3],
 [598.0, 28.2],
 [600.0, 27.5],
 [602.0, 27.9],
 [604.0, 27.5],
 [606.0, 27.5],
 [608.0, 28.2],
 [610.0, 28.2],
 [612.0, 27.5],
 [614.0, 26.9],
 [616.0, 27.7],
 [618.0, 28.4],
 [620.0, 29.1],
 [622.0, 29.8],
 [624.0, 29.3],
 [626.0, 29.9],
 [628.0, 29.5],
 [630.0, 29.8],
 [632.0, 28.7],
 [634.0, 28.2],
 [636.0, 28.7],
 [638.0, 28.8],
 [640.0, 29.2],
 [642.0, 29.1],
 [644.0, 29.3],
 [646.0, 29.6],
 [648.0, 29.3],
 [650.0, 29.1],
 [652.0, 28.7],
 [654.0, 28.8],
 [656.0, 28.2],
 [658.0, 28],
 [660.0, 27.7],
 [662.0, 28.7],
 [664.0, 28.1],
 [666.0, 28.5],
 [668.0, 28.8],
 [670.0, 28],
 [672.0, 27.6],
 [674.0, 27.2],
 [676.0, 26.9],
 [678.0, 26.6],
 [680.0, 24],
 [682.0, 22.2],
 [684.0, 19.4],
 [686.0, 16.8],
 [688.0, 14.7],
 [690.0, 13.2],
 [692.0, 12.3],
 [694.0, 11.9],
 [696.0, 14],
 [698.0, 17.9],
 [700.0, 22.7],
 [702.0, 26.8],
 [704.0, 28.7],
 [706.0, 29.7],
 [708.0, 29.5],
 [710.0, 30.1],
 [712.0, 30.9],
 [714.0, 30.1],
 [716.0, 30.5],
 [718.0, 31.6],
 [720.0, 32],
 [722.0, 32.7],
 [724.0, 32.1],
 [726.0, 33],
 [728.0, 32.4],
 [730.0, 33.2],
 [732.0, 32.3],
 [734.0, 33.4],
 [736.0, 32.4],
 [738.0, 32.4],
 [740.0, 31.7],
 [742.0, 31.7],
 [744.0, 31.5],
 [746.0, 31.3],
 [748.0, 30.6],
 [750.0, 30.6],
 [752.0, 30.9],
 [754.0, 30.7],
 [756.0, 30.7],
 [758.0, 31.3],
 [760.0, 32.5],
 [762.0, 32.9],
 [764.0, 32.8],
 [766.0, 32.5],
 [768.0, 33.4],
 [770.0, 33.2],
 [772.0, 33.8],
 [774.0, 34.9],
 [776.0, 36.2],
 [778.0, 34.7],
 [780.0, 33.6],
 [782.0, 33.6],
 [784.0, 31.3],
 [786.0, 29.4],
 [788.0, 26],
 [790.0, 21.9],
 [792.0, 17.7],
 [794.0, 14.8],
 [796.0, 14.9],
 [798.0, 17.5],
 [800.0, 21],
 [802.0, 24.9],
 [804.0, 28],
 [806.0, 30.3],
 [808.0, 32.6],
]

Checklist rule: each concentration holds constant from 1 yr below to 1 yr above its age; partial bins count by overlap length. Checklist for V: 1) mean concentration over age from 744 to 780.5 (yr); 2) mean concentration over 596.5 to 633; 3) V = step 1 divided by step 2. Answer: 1.1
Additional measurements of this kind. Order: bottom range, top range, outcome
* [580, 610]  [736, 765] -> 1.17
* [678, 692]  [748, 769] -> 1.71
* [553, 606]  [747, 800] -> 1.09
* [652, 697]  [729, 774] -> 1.38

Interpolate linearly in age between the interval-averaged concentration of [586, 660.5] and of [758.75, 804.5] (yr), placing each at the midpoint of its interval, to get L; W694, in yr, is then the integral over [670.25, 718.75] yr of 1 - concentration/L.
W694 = 8.14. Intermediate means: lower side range 28.3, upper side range 28.3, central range 23.6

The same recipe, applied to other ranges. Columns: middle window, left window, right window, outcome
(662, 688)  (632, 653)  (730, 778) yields 4.2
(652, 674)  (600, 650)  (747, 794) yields 0.7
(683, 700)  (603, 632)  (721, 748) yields 8.5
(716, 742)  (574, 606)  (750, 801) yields -3.6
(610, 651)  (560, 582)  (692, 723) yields -4.3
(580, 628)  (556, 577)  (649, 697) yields -4.2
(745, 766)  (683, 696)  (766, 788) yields -2.2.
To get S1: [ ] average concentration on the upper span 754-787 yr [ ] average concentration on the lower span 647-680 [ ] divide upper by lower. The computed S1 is 1.2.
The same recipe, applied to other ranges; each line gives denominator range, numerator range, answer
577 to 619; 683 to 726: 0.90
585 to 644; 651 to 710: 0.85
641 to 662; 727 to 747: 1.12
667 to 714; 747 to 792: 1.35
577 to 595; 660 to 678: 1.06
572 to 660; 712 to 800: 1.08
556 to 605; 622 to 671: 1.08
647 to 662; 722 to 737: 1.14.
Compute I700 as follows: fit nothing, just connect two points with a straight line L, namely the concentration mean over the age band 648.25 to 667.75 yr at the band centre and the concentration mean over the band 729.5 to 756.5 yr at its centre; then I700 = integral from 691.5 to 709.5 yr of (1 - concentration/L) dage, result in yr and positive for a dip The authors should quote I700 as 4.9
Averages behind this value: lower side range 28.5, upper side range 31.7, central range 22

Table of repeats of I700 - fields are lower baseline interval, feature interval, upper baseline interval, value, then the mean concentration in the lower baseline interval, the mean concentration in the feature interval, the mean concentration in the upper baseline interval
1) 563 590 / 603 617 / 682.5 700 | -2.8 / 26.1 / 27.6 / 15.7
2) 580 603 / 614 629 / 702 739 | -0.6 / 26.9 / 29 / 31.4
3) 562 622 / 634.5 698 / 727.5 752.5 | 9.6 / 27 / 24.9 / 31.9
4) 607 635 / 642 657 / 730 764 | 0.2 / 28.7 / 29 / 31.8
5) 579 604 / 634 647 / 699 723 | -0.5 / 26.9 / 29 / 29.6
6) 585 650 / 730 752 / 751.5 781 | 0.2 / 28.3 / 31.8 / 33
